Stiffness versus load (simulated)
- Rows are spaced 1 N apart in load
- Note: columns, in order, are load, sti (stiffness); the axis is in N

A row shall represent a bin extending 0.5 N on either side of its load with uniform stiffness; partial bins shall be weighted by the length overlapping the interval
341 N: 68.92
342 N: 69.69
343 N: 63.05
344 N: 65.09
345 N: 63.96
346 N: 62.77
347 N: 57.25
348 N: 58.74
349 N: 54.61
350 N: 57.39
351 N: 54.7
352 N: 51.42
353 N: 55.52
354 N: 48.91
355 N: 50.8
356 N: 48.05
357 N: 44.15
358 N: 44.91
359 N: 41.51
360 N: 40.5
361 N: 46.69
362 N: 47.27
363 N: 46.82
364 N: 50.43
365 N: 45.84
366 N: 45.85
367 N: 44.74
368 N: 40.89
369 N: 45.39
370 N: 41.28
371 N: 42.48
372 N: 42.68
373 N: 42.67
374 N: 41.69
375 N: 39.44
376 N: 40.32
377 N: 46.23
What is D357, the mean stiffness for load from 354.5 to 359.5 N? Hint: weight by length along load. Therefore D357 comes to 45.9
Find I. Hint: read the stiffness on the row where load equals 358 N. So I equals 44.91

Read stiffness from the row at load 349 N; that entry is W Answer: 54.61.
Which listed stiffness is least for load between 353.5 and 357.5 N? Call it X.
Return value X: 44.15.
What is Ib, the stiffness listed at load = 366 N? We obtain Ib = 45.85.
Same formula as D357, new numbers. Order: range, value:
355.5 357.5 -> 46.1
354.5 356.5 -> 49.4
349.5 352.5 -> 54.5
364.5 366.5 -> 45.8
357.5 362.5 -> 44.2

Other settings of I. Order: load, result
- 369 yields 45.39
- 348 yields 58.74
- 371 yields 42.48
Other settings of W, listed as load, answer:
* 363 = 46.82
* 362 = 47.27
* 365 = 45.84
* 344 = 65.09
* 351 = 54.7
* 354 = 48.91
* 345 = 63.96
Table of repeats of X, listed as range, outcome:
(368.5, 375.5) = 39.44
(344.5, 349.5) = 54.61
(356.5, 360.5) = 40.5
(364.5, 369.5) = 40.89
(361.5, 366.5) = 45.84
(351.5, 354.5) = 48.91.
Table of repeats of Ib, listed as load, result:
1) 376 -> 40.32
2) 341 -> 68.92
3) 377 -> 46.23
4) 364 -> 50.43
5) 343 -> 63.05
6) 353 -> 55.52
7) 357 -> 44.15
